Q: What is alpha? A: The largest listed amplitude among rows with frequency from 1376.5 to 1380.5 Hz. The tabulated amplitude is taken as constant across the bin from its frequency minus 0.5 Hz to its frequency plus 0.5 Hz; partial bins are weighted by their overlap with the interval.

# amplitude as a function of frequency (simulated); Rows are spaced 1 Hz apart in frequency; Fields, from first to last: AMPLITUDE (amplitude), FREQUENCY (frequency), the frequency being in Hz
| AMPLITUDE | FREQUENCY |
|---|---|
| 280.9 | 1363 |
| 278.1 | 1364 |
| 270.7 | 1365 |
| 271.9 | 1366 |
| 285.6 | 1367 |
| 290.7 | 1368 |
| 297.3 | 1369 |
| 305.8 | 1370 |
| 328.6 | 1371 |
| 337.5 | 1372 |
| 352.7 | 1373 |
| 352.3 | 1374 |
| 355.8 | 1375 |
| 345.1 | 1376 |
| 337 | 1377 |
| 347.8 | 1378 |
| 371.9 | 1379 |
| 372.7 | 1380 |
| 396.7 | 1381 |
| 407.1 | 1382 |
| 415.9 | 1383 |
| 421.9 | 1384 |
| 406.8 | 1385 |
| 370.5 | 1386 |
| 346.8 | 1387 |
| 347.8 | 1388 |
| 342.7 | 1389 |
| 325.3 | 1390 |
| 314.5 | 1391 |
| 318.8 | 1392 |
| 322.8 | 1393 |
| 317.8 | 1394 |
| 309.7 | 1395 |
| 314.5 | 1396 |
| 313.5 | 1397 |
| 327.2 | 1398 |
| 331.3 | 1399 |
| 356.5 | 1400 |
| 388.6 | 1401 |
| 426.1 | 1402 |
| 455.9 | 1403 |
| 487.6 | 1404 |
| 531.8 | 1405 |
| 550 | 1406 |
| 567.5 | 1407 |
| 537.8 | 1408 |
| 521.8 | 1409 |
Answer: 372.7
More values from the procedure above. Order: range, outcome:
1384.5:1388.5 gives 406.8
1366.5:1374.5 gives 352.7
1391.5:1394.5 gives 322.8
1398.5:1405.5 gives 531.8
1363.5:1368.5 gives 290.7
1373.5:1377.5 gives 355.8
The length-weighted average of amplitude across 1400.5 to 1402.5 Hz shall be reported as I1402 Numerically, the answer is 407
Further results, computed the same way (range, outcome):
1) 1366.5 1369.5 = 291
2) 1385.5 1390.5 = 347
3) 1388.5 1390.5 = 334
